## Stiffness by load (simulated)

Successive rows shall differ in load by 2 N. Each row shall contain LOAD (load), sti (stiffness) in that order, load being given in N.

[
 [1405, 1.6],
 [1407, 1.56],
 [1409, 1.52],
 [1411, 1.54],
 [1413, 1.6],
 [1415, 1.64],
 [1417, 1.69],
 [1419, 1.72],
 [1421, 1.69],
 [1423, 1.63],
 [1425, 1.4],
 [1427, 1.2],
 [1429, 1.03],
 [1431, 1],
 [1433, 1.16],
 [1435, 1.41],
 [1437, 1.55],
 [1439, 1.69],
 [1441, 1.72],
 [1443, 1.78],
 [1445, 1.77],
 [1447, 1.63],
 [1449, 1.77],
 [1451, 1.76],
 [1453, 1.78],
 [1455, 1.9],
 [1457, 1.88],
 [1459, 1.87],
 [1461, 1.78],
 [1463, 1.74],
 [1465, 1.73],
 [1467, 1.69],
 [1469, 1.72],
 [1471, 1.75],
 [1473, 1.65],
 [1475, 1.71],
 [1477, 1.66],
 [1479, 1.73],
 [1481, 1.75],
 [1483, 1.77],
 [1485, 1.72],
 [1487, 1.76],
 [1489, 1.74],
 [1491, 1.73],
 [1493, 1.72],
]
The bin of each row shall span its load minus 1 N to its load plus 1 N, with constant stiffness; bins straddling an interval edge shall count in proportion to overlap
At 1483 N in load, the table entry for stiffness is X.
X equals 1.77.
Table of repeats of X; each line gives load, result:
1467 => 1.69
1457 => 1.88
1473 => 1.65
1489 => 1.74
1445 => 1.77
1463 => 1.74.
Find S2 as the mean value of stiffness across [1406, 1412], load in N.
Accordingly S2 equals 1.54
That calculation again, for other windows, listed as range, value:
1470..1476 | 1.7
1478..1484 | 1.75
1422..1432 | 1.25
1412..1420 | 1.66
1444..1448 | 1.7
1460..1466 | 1.75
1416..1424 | 1.68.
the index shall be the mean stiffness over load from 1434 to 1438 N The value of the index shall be 1.48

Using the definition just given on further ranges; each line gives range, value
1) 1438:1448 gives 1.72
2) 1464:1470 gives 1.71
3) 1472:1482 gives 1.7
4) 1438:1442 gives 1.71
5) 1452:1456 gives 1.84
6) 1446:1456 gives 1.77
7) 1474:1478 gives 1.69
